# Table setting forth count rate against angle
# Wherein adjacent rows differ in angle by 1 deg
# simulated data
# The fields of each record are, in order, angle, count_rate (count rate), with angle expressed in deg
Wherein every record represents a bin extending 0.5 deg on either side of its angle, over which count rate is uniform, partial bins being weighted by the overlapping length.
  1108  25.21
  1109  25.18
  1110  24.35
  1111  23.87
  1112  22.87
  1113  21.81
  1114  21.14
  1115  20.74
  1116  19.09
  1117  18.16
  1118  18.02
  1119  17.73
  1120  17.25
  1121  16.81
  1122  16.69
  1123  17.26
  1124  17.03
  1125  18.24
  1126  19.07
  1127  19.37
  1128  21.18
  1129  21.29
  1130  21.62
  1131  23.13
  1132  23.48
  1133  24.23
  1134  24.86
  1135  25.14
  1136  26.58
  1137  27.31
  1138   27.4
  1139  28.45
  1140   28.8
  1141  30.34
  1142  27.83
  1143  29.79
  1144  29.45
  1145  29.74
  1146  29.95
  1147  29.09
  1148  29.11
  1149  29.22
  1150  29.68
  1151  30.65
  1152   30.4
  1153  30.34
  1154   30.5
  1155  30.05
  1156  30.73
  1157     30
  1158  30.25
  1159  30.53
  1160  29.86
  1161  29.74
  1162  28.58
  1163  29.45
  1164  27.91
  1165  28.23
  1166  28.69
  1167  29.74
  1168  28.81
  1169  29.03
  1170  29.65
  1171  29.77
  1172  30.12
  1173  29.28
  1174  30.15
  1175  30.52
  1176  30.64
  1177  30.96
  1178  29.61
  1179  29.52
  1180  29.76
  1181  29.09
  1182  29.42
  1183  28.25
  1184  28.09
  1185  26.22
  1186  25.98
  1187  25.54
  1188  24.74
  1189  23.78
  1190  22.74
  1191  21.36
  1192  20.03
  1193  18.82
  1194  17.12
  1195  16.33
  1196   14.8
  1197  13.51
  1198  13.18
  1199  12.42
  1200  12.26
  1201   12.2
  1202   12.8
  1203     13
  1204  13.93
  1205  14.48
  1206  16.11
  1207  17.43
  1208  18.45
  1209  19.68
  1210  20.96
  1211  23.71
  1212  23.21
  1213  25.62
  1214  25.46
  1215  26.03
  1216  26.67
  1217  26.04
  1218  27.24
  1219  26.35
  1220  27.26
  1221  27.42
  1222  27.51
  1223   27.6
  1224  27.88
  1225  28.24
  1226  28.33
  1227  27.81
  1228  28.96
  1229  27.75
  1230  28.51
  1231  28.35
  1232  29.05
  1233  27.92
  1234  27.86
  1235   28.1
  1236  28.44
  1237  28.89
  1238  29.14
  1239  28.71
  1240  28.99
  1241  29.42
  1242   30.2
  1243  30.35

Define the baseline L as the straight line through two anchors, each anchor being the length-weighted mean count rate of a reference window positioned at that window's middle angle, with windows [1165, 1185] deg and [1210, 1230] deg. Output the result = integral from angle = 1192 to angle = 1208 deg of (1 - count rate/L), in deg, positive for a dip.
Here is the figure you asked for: 7.5 deg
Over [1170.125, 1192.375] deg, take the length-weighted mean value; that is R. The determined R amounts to 27.6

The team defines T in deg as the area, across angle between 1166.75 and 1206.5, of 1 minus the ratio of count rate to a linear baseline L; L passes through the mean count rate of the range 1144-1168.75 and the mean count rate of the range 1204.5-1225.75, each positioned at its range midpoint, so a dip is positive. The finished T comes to 5.8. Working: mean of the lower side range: 29.6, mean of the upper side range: 24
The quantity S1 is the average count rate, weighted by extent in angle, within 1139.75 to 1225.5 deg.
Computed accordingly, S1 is 25.5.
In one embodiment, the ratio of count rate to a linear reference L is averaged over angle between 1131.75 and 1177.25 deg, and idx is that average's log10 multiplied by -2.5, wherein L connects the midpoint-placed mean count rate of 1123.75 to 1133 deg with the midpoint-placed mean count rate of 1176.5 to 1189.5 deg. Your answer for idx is -0.20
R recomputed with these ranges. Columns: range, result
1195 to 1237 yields 22.7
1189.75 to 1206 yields 15.5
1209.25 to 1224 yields 25.8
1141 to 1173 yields 29.6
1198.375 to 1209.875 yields 15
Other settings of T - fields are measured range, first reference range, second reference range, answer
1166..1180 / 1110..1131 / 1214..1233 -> -3.6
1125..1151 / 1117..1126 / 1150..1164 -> -3.1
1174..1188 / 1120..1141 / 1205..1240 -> -2.5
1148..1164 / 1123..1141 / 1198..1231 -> -4.7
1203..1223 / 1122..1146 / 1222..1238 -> 3.6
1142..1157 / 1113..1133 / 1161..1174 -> -2.7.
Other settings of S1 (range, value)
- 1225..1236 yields 28.3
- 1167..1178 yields 29.9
